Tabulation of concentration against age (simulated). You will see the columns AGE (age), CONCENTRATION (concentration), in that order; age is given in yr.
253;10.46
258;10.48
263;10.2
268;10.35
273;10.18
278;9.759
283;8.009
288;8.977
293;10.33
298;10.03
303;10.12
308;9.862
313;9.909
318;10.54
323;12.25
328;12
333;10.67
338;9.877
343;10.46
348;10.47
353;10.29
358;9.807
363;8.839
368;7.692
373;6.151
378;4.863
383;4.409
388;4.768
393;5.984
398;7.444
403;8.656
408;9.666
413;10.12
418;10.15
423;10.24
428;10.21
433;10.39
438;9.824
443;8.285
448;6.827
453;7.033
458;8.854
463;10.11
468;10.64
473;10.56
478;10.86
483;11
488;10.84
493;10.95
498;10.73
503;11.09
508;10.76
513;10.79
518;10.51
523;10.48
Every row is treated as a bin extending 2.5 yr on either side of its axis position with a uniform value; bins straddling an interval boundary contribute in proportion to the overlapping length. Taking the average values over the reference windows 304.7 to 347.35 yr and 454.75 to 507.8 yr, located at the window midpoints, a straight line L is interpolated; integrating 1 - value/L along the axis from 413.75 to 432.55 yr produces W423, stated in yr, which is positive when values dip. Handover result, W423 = 0.65 yr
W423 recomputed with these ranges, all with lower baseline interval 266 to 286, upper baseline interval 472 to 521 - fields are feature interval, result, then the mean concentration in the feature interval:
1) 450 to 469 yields 2.9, 8.98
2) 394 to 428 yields 3.4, 9.29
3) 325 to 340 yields -1.6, 10.9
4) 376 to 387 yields 6.0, 4.64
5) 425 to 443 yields 1.0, 9.89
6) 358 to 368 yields 1.2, 8.79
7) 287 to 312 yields -0.6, 9.92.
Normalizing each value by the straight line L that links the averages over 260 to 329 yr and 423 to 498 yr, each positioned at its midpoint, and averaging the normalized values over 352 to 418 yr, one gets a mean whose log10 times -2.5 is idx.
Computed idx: 0.29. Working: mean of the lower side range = 10.1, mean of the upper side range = 9.79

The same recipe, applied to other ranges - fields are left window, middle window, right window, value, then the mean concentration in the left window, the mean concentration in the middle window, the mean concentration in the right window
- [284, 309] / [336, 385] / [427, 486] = 0.17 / 9.75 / 8.31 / 9.54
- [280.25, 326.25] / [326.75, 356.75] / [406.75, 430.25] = -0.05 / 10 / 10.5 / 10.1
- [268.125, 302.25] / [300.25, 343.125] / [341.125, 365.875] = -0.09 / 9.63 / 10.6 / 9.93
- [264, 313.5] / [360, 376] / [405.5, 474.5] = 0.26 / 9.76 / 7.55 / 9.48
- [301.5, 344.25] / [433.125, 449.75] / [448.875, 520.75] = 0.19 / 10.6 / 8.68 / 10.3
